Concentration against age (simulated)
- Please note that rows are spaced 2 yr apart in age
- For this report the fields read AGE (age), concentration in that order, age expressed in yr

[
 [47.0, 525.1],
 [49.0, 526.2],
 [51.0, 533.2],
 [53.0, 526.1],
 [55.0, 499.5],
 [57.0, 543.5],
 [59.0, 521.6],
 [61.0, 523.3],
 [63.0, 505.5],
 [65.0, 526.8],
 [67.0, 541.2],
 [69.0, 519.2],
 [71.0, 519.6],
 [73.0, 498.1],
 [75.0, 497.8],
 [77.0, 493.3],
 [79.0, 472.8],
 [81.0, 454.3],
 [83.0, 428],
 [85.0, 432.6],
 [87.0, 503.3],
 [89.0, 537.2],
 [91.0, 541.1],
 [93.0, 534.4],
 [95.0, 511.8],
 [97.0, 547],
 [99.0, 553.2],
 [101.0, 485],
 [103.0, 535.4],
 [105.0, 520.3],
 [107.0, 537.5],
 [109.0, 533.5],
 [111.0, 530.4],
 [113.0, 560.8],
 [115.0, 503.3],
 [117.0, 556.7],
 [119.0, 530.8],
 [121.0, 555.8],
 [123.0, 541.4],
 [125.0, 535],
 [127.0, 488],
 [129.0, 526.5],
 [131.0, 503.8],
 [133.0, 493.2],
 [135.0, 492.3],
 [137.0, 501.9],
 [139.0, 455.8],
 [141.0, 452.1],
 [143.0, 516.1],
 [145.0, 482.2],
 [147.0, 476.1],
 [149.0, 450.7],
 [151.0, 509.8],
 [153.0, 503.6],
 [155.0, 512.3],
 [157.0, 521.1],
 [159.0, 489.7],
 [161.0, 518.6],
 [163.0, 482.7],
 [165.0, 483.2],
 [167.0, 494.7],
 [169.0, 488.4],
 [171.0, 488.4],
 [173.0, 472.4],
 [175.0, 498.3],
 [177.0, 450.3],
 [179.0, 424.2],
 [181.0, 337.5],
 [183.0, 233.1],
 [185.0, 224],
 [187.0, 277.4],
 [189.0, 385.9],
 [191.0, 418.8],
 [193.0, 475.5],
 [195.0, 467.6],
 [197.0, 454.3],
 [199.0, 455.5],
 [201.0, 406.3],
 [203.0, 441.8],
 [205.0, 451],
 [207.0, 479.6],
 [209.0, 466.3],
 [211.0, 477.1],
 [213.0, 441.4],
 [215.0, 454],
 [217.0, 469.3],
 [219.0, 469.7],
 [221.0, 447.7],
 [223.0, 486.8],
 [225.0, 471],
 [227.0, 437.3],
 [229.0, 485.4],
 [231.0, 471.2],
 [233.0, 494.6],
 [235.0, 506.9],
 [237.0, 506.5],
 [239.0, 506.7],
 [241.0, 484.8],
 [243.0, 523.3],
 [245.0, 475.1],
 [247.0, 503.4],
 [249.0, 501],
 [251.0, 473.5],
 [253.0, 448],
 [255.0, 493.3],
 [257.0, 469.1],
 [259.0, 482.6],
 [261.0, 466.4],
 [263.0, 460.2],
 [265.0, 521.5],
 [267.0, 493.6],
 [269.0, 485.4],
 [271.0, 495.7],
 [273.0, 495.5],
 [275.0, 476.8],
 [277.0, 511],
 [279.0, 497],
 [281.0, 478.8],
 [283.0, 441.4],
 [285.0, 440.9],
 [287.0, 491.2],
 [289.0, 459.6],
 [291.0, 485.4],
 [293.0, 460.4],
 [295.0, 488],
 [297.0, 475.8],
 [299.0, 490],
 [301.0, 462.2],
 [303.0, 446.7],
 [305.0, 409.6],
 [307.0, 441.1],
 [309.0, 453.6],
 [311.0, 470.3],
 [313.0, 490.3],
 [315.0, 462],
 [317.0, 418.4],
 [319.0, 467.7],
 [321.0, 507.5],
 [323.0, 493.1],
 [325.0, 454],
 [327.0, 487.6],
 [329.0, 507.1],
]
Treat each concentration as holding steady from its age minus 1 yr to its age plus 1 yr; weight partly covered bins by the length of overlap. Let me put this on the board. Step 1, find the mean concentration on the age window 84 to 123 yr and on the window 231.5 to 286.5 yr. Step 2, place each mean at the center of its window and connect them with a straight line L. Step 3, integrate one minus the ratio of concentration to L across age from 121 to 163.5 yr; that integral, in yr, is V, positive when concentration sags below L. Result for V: 1.5 yr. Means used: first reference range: 527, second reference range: 486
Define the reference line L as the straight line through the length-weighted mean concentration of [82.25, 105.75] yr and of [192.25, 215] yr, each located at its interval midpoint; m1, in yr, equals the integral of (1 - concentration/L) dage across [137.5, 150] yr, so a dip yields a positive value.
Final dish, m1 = 0.33 yr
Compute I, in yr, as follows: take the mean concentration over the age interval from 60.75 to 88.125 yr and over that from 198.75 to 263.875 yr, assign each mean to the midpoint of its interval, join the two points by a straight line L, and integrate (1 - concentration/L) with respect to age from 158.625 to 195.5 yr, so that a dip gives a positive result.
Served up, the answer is 4.2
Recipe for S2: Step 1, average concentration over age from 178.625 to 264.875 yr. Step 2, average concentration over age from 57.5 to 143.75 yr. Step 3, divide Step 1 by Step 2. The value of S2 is 0.9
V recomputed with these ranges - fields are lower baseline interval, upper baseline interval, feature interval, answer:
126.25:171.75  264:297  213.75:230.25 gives 0.7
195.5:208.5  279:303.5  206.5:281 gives -3.7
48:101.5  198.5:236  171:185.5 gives 2.6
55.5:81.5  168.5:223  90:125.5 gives -3.6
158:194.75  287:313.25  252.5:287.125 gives -2.0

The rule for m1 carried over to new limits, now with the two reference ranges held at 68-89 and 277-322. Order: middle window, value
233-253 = -1.0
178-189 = 3.9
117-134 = -1.5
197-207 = 0.6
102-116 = -1.4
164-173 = -0.2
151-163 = -0.7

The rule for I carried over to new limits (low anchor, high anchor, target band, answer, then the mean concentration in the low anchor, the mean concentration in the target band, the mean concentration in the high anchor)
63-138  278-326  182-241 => 5.6 yr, 515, 441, 466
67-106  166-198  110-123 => -1.7 yr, 505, 540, 412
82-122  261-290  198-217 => 1.7 yr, 522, 453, 482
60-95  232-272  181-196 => 4.3 yr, 502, 353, 490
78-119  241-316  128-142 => 0.5 yr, 514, 489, 476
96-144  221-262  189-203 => 1.6 yr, 519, 442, 483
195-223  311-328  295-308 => 0.4 yr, 457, 457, 472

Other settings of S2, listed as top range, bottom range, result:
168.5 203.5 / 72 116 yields 0.80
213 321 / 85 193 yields 0.98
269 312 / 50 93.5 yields 0.93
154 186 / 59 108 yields 0.87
